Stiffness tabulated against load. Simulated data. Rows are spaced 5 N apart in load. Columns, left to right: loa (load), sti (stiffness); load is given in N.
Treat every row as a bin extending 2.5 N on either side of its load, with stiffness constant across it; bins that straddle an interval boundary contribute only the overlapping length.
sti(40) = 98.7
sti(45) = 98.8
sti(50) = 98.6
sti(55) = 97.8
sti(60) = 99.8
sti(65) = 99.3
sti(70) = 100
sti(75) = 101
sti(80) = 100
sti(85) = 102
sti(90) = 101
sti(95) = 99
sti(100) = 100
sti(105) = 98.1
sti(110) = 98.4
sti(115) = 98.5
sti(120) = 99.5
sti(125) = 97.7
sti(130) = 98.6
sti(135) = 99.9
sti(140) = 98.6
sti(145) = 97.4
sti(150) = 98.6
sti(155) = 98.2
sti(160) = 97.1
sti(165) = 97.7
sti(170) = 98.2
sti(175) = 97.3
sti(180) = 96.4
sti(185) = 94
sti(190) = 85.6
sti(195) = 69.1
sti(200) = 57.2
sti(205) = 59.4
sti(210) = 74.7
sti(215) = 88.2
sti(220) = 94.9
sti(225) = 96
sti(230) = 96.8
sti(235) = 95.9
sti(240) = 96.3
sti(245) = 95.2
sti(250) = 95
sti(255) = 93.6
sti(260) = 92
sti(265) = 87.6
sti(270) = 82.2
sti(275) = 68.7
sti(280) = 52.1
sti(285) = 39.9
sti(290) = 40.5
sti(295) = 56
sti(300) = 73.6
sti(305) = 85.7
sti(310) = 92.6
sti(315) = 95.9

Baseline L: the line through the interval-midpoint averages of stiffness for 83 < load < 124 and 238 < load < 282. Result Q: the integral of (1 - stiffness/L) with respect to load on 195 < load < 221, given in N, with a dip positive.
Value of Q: 4.8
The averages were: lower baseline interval 99.5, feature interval 73.2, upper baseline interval 85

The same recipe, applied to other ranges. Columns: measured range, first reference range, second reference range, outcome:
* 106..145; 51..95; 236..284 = -1.3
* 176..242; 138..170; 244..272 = 6.3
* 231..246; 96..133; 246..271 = -0.7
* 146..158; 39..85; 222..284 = -0.6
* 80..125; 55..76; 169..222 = -2.2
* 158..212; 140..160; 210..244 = 6.6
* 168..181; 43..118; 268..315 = -1.9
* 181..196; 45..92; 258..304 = -0.9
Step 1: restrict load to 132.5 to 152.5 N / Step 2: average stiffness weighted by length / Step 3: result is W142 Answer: 98.6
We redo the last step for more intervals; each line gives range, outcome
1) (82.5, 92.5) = 102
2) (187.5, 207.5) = 67.8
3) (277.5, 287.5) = 46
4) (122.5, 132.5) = 98.2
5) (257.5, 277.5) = 82.6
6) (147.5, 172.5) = 98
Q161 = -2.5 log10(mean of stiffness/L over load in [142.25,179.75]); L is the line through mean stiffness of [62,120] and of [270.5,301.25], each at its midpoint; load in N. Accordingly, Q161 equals -0.16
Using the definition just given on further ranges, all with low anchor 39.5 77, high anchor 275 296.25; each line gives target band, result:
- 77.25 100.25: -0.09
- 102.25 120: -0.13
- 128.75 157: -0.22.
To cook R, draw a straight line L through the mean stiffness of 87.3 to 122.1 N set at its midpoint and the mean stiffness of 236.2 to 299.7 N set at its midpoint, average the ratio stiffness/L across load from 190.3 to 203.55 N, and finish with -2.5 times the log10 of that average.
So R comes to 0.28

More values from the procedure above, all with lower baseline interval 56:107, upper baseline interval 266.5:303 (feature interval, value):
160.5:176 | -0.177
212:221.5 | -0.225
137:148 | -0.118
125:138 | -0.100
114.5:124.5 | -0.072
